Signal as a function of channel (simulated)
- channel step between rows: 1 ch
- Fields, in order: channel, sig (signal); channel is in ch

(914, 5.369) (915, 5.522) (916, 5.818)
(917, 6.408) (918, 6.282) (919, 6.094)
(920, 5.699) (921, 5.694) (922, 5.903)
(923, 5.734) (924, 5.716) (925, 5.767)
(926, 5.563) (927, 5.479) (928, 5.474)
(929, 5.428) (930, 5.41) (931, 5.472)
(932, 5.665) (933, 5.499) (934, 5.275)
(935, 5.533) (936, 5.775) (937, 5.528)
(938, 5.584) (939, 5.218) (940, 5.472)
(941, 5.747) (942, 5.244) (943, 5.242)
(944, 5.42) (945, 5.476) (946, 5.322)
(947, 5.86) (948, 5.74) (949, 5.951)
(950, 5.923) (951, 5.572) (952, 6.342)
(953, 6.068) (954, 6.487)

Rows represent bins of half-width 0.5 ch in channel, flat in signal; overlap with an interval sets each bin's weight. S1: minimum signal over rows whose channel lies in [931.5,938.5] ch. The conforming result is 5.275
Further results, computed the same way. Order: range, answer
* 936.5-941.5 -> 5.218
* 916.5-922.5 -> 5.694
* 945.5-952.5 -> 5.322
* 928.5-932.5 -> 5.41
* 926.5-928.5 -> 5.474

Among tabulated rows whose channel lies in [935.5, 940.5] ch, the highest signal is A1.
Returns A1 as 5.775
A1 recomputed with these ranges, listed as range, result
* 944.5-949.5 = 5.951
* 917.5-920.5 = 6.282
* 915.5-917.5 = 6.408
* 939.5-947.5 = 5.86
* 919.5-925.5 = 5.903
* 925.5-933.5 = 5.665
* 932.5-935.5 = 5.533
